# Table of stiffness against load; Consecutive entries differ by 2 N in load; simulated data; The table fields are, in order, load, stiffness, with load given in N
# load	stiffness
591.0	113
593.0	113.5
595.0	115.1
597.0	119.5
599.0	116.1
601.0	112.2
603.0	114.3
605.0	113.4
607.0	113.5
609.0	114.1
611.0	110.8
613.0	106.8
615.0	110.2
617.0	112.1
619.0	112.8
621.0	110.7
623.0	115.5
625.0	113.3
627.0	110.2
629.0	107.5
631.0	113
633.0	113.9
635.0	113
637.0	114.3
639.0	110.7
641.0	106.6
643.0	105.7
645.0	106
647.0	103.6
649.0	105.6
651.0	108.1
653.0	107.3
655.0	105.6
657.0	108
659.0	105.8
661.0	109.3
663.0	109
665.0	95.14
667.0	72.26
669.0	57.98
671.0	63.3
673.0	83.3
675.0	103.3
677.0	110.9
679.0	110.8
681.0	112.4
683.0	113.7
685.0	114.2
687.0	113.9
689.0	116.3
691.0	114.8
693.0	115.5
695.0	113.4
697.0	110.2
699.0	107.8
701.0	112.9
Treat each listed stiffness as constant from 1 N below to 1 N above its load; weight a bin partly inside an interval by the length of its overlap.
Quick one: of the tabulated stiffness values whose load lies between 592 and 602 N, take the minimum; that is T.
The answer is 112.2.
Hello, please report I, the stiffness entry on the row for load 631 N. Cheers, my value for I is 113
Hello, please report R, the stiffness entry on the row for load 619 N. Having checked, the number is 112.8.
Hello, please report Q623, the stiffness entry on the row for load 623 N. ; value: 115.5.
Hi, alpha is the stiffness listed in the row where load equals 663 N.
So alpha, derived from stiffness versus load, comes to 109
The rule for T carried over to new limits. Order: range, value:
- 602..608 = 113.4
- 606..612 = 110.8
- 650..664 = 105.6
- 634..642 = 106.6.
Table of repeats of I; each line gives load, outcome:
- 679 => 110.8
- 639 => 110.7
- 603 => 114.3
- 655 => 105.6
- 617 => 112.1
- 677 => 110.9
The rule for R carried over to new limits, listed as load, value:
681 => 112.4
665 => 95.14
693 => 115.5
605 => 113.4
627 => 110.2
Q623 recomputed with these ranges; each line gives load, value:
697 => 110.2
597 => 119.5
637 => 114.3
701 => 112.9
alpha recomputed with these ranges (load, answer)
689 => 116.3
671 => 63.3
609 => 114.1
